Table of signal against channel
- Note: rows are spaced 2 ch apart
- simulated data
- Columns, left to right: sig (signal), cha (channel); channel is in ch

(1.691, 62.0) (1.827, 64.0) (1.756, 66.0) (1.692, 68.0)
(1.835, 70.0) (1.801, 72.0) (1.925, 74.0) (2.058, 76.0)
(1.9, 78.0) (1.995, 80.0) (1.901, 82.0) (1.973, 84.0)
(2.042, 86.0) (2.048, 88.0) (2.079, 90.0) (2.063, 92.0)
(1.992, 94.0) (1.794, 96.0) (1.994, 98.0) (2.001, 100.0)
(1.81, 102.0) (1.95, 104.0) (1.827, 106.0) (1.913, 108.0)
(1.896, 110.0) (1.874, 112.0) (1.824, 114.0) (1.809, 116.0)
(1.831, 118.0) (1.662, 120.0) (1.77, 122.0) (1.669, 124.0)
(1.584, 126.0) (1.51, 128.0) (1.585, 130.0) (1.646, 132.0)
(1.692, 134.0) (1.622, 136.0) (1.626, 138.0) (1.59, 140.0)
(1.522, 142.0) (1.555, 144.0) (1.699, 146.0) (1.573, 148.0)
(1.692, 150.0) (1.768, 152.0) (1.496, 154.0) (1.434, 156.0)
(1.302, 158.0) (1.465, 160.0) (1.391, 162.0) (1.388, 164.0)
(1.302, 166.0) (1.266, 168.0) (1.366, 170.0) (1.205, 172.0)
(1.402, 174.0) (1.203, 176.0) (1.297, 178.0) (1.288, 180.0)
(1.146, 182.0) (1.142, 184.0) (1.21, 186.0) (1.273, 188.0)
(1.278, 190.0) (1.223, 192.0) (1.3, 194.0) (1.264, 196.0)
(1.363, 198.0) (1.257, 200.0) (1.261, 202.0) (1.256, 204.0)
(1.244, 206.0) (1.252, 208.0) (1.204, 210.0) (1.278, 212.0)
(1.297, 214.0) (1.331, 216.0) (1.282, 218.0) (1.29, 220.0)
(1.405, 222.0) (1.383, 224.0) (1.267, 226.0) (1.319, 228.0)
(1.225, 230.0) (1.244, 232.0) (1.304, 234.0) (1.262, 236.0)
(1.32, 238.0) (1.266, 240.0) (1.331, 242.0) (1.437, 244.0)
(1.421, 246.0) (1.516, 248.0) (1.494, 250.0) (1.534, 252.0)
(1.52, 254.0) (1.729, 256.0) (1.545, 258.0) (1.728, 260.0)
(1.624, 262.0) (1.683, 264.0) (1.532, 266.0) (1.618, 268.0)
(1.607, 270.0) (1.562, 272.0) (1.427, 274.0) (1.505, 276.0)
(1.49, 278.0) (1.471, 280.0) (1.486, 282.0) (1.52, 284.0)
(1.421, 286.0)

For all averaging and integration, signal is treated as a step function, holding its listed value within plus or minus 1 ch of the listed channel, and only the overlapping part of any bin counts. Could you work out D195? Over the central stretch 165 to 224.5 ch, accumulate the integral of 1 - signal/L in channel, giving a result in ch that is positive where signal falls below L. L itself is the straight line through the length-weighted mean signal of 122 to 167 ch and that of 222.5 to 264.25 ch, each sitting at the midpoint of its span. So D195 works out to 8.7 ch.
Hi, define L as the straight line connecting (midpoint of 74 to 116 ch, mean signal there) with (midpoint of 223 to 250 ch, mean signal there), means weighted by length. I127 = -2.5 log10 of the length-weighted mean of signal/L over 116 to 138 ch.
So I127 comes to 0.090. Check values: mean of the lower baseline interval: 1.94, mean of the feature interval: 1.66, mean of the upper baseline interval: 1.34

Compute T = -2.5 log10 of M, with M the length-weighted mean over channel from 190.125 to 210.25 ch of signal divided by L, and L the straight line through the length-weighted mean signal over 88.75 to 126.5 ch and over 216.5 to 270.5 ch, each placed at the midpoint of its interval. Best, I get 0.24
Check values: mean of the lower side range 1.87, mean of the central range 1.27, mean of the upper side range 1.44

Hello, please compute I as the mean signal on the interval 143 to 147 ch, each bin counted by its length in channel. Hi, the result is 1.63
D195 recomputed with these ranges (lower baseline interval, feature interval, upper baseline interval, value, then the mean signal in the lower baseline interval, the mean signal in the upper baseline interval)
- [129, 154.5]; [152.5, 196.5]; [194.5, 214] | 3.95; 1.62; 1.27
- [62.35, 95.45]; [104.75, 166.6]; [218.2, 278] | 4.72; 1.92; 1.45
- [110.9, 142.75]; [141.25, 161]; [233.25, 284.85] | 1.13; 1.68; 1.5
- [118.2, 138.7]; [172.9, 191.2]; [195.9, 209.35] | 1.67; 1.64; 1.27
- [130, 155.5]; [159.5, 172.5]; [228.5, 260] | 1.92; 1.62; 1.42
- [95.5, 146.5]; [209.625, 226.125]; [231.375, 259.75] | 2.10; 1.74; 1.43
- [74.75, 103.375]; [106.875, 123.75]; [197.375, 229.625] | 0.14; 1.97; 1.29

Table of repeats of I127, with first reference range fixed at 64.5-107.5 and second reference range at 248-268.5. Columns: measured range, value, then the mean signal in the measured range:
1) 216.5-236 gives 0.26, 1.3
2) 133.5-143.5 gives 0.14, 1.6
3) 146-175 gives 0.23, 1.44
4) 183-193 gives 0.37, 1.23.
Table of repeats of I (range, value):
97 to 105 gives 1.94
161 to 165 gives 1.39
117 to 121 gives 1.75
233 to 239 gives 1.3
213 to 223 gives 1.32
